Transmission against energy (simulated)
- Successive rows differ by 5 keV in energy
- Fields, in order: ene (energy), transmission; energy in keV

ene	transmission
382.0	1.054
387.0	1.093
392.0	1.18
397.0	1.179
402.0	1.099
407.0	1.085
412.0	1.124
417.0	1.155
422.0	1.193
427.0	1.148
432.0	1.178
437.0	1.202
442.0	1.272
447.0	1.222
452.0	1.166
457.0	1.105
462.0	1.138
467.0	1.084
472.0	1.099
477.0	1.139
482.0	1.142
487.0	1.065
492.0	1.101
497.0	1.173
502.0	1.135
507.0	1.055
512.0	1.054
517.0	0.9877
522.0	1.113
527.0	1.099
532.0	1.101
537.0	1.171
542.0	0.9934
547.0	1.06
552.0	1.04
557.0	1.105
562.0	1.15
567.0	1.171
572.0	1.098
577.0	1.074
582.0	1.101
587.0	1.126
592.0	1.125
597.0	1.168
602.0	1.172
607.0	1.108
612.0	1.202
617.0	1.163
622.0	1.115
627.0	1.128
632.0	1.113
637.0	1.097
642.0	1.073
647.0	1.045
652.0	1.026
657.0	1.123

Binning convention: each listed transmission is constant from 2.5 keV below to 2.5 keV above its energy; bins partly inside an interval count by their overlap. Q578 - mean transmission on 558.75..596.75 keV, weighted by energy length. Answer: 1.12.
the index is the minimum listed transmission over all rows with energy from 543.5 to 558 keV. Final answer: 1.04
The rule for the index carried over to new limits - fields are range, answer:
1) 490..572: 0.9877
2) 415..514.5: 1.054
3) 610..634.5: 1.113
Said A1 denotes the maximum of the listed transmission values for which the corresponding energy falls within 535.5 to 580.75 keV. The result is 1.171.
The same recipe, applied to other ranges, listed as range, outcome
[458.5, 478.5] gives 1.139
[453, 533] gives 1.173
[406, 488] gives 1.272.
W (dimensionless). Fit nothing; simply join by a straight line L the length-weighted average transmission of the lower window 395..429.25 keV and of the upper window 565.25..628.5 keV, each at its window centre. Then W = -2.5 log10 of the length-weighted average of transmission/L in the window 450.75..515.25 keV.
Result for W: 0.03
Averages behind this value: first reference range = 1.14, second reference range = 1.13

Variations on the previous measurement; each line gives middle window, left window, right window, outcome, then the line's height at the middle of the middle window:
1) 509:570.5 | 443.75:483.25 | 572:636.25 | 0.05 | 1.13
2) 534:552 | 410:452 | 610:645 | 0.08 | 1.15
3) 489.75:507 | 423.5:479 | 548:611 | 0.02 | 1.15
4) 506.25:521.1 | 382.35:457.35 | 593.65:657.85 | 0.10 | 1.14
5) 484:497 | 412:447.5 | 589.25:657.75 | 0.06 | 1.17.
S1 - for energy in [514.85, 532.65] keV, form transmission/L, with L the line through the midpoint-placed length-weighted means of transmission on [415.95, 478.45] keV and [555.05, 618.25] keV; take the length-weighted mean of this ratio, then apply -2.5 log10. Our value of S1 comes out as 0.07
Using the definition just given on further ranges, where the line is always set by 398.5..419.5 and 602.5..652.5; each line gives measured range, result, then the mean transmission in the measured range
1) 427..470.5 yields -0.05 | 1.17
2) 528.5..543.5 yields 0.02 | 1.1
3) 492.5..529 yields 0.03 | 1.09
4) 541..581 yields 0.02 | 1.09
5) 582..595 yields -0.01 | 1.12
